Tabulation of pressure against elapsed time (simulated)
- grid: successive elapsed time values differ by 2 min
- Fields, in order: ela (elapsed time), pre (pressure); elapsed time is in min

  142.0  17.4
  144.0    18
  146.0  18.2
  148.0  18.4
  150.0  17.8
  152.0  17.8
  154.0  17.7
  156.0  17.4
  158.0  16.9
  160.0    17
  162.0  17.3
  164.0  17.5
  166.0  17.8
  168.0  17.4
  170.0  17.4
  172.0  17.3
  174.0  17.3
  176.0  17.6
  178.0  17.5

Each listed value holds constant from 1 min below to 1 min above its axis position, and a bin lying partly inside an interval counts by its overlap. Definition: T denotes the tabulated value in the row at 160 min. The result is 17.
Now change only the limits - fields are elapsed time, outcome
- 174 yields 17.3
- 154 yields 17.7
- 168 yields 17.4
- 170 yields 17.4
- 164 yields 17.5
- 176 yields 17.6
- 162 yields 17.3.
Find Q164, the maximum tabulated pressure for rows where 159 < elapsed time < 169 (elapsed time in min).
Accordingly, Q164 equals 17.8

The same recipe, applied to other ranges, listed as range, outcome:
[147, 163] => 18.4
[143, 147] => 18.2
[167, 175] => 17.4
